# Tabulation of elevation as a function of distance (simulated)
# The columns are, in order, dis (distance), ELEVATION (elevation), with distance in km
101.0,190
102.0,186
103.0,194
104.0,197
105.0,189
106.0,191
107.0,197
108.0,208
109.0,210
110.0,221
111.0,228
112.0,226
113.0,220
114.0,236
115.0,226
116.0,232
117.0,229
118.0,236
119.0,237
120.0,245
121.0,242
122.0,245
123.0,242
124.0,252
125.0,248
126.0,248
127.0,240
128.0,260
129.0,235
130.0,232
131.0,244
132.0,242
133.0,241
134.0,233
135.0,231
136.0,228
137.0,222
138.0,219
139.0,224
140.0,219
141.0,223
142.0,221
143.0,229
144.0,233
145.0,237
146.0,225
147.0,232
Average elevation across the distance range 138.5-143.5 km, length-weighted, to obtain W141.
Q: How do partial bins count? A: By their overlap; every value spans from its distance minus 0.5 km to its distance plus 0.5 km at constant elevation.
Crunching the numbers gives 223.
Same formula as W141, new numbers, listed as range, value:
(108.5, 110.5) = 216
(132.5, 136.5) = 233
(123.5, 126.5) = 249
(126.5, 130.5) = 242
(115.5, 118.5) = 232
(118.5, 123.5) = 242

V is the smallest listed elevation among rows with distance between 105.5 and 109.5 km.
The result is 191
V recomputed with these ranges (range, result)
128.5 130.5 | 232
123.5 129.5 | 235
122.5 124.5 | 242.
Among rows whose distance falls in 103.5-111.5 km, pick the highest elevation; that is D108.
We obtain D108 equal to 228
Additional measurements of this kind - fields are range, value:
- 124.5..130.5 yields 260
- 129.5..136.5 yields 244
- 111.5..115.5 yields 236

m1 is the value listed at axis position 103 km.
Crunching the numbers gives 194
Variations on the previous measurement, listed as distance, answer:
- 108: 208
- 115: 226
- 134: 233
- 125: 248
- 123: 242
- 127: 240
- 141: 223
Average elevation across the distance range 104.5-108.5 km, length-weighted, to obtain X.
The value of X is 196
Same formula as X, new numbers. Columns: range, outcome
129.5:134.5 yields 238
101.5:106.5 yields 191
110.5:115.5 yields 227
